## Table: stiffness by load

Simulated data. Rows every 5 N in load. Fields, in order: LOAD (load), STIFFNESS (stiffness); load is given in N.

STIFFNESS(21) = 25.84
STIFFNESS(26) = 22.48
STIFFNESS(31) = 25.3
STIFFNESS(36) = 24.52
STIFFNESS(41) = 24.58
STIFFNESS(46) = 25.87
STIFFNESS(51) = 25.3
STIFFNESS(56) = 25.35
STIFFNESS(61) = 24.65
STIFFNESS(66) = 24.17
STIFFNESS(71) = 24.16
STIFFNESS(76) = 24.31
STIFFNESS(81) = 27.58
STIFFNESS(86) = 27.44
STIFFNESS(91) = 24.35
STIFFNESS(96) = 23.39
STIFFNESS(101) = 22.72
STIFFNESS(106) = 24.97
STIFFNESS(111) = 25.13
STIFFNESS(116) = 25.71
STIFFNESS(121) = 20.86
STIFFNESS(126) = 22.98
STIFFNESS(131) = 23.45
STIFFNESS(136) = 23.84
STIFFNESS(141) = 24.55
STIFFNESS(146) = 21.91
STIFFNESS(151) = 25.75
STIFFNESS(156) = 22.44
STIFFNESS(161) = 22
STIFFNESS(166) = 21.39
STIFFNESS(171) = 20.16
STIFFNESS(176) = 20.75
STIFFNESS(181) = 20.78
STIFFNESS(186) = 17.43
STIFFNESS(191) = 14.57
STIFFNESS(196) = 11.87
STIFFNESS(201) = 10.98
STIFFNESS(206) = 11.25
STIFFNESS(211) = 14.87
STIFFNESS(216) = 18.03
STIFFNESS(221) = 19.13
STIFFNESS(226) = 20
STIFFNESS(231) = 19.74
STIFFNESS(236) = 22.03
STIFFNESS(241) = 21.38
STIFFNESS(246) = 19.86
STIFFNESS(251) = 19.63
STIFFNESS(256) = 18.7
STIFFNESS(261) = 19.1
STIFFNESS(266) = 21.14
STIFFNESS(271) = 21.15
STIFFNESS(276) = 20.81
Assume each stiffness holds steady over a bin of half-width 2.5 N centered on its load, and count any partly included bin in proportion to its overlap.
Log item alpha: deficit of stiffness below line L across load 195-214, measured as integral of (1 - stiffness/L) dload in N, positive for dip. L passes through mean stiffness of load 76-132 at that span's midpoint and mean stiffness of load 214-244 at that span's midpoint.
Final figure 7.7 N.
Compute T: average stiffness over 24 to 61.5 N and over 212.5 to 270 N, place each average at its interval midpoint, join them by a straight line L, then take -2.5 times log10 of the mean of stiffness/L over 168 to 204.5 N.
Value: 0.27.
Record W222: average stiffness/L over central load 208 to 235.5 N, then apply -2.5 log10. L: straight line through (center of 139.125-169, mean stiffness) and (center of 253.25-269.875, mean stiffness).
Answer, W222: 0.13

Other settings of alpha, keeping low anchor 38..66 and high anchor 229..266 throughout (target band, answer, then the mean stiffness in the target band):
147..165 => -0.5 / 23.1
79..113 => -1.6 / 25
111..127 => -0.1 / 23.5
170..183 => 0.8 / 20.6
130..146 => -0.5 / 23.7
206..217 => 3.1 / 15.1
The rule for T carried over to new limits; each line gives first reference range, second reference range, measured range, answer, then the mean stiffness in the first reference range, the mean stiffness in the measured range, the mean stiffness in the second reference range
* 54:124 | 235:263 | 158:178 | 0.06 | 24.6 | 21.1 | 20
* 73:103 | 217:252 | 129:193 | 0.06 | 25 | 21.5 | 20.2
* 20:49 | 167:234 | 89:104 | -0.08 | 24.7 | 23.5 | 17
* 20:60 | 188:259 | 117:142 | -0.10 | 24.9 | 23.2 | 17.3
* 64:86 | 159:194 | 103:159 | -0.08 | 25.3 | 23.8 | 19.4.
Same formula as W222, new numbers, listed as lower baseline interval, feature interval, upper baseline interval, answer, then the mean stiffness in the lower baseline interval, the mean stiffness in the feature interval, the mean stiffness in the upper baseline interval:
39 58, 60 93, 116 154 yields -0.03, 25.3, 25.3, 23.5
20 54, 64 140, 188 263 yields -0.10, 24.8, 24.3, 17.4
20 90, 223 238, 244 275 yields 0.01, 25.1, 20.5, 20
